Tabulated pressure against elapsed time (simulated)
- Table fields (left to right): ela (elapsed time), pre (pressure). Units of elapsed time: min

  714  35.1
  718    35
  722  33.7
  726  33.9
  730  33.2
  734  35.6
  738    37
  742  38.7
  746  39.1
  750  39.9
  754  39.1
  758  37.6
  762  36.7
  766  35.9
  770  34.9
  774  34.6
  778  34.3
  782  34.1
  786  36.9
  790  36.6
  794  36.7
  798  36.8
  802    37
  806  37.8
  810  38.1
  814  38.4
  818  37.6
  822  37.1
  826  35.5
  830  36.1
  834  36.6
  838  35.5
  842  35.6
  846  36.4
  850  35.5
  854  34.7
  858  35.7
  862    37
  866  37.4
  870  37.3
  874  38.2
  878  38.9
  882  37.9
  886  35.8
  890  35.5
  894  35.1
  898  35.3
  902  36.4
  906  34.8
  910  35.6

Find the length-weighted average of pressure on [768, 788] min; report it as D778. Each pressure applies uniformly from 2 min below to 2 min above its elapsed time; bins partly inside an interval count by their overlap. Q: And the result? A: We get 35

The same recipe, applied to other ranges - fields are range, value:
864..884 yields 37.9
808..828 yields 37.3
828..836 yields 36.4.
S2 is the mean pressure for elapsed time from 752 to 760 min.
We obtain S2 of 38.4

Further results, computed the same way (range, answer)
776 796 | 35.7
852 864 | 35.8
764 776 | 35.1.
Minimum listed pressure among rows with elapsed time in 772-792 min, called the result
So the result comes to 34.1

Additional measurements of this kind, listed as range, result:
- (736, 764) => 36.7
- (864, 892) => 35.5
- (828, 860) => 34.7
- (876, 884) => 37.9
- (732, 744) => 35.6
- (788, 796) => 36.6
